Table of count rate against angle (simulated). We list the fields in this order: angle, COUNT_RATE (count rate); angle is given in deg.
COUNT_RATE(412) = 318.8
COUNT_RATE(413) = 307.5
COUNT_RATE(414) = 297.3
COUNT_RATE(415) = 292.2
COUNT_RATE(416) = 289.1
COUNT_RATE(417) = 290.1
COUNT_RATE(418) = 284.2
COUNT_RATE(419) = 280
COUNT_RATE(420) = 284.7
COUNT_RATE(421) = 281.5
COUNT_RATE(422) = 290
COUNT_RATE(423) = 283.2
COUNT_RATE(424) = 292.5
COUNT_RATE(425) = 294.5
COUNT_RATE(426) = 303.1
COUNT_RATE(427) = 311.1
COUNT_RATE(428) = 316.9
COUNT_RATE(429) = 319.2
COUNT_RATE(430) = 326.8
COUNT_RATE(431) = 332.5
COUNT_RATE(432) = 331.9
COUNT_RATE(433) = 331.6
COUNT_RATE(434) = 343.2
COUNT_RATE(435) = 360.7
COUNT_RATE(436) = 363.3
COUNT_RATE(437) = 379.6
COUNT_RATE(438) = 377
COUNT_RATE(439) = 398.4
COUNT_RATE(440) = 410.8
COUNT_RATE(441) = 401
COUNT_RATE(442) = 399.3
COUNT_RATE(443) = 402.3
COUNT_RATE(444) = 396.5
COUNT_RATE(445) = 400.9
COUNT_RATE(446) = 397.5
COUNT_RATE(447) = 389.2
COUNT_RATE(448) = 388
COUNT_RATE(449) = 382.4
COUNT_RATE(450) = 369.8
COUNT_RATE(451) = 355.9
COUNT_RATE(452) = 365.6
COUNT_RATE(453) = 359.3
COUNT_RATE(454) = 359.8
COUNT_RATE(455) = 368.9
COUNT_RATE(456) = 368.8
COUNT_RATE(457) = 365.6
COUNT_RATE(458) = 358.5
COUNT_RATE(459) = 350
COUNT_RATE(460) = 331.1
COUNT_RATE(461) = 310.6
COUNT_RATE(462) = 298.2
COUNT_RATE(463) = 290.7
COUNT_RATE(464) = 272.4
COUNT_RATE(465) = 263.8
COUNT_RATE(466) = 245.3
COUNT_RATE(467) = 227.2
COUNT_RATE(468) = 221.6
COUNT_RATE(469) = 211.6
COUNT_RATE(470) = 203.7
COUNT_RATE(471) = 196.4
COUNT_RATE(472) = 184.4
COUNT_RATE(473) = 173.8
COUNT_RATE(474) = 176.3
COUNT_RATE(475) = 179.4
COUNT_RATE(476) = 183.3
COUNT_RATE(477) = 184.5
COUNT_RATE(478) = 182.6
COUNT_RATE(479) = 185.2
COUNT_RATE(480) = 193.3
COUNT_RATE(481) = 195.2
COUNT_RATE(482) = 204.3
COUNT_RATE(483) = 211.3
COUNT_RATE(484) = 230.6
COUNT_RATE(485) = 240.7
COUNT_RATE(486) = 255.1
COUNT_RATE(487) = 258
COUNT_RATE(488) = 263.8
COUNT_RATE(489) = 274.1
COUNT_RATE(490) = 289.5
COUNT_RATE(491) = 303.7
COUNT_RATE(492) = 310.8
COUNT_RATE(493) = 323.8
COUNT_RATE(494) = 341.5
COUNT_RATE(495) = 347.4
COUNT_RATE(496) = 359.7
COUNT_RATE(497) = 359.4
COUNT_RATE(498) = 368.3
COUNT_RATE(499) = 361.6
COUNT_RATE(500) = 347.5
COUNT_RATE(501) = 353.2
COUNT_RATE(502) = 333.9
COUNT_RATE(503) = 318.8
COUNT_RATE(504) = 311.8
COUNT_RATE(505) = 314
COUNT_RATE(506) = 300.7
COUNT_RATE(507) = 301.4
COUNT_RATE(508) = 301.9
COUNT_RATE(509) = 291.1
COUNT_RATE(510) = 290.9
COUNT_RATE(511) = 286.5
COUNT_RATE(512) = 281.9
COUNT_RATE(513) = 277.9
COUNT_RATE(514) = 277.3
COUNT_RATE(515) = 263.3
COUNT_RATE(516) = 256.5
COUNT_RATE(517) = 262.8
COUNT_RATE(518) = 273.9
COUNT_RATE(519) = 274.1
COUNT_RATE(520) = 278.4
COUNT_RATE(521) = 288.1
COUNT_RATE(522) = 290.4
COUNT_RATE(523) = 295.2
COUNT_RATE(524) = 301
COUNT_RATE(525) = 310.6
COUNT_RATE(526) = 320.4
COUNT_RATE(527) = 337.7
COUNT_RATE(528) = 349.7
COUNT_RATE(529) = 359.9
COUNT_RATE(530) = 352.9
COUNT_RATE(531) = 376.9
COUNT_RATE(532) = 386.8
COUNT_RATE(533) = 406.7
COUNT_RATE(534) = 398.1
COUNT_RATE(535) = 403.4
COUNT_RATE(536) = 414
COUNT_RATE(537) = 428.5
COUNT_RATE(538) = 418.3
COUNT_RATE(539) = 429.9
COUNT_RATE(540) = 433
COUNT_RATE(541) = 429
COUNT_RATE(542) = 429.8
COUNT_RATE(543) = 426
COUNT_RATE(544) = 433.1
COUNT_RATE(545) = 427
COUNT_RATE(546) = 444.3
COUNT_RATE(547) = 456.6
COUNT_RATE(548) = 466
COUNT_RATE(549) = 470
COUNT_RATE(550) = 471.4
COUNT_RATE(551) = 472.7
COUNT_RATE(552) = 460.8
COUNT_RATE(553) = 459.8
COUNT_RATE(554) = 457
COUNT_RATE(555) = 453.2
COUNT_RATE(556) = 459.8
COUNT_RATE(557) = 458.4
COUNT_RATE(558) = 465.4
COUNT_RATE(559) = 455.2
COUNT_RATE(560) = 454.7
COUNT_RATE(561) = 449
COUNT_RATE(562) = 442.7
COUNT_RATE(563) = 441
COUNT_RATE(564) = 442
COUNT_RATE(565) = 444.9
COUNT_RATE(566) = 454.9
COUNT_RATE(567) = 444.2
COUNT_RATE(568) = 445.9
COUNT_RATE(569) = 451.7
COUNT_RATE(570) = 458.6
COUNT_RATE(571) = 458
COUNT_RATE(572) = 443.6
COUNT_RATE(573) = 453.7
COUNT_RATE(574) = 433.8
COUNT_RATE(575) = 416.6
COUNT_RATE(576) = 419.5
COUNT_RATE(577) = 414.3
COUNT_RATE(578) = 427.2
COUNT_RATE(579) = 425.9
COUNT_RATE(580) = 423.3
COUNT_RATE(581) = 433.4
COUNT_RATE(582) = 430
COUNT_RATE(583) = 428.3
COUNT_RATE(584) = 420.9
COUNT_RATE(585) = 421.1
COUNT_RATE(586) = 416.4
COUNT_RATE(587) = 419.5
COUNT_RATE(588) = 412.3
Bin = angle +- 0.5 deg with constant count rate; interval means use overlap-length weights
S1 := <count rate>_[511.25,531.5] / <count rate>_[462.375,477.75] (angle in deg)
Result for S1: 1.4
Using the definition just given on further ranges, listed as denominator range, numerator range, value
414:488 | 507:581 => 1.32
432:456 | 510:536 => 0.84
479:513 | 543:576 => 1.54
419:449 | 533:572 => 1.28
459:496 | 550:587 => 1.80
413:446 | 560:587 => 1.31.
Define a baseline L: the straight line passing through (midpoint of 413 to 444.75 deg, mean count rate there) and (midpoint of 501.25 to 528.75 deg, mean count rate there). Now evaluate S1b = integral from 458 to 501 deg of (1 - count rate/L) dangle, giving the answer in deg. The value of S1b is 6.7 deg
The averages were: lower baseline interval 331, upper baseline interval 297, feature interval 262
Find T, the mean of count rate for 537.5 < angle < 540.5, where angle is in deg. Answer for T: 427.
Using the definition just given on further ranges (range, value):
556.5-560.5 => 458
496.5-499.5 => 363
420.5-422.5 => 286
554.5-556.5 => 456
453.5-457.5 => 366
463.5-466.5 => 260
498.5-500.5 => 355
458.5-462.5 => 322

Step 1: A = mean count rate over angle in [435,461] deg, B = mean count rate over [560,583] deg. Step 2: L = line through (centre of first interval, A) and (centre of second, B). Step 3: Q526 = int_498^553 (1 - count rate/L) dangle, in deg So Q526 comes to 7.8 deg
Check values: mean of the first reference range 376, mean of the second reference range 439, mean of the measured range 357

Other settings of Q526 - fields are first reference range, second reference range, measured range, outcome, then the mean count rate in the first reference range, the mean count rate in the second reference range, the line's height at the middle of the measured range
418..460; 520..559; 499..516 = 3.68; 350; 405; 388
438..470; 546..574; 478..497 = 5.65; 342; 455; 378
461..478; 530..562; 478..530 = 3.97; 221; 437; 319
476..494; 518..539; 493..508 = -2.98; 243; 350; 281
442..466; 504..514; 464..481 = 6.67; 353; 294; 333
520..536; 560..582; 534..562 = -4.01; 345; 439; 389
